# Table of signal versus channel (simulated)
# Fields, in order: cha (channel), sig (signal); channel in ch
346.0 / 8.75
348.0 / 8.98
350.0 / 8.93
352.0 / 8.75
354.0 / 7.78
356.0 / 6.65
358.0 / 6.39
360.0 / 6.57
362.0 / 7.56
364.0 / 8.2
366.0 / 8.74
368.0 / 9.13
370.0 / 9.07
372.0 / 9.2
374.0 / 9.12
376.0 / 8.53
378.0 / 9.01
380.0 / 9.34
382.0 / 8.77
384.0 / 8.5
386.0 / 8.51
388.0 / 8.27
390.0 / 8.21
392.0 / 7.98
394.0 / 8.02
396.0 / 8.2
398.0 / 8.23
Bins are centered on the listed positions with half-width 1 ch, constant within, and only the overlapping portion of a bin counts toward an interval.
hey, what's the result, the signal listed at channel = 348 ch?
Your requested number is 8.98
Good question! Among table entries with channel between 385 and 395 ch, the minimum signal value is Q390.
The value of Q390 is 7.98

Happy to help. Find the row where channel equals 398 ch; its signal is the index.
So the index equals 8.23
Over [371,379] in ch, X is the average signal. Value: 8.96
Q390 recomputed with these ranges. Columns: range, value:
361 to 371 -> 7.56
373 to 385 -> 8.5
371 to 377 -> 8.53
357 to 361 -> 6.39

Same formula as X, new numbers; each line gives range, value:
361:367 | 8.17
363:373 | 8.87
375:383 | 8.91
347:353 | 8.89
